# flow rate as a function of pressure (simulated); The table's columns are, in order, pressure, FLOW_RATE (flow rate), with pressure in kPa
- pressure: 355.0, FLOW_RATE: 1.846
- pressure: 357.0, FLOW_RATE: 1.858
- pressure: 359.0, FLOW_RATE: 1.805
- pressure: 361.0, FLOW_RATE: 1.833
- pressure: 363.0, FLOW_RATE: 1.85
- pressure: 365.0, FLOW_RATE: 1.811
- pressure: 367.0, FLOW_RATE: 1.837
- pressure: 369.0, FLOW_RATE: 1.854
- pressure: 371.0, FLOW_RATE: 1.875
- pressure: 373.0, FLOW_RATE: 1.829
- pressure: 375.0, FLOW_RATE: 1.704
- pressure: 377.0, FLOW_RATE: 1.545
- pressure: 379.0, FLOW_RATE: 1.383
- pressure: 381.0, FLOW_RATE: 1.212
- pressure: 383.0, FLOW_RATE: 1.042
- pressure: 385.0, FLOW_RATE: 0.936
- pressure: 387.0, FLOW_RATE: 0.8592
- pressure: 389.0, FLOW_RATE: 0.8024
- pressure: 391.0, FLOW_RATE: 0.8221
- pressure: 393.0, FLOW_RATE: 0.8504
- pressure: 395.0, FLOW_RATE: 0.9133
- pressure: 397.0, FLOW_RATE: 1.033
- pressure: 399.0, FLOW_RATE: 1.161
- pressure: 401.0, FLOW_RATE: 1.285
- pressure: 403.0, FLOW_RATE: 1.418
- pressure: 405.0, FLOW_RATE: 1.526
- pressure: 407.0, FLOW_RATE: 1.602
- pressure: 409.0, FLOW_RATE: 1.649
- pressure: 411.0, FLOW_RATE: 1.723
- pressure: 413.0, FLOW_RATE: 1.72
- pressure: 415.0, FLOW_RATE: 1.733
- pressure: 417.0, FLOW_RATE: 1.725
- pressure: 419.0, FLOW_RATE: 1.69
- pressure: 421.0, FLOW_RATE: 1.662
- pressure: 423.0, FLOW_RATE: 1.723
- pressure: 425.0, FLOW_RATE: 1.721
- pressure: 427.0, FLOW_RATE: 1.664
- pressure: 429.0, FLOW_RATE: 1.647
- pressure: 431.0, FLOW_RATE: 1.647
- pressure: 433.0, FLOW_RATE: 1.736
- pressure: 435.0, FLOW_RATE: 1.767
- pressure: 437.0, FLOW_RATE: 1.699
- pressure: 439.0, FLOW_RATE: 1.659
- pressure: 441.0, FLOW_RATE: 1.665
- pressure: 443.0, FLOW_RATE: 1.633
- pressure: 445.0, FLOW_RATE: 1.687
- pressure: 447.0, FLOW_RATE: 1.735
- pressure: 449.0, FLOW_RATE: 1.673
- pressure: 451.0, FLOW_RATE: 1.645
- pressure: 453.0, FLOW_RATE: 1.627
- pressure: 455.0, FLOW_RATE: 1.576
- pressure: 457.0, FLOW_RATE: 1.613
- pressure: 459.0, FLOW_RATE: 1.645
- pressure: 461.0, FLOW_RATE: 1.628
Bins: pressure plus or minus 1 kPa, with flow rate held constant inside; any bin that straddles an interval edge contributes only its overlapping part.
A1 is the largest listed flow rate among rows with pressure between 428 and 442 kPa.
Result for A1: 1.767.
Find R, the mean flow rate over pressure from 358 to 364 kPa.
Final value 1.83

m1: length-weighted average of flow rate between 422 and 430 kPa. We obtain 1.69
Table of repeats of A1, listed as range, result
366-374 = 1.875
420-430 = 1.723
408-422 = 1.733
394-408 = 1.602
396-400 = 1.161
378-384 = 1.383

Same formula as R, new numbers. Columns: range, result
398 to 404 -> 1.29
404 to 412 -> 1.62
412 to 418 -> 1.73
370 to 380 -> 1.67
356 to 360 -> 1.83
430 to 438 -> 1.71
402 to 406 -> 1.47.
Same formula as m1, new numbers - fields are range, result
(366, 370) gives 1.85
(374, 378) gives 1.62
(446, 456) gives 1.65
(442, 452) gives 1.67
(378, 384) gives 1.21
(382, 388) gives 0.946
